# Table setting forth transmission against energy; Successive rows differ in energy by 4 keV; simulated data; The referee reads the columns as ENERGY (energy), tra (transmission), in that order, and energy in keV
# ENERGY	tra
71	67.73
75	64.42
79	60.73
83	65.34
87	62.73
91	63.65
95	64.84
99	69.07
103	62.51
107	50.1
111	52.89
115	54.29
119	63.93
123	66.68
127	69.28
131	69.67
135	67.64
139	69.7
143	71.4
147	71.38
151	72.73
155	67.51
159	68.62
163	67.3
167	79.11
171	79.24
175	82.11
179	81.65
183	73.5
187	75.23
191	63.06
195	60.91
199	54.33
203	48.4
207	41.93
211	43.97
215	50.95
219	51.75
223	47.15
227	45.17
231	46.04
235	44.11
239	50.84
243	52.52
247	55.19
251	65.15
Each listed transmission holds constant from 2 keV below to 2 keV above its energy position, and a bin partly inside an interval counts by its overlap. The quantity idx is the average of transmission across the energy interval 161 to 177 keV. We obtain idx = 76.9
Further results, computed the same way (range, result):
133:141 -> 68.7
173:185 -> 79.1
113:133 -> 64.8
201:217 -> 46.3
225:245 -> 47.7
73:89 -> 63.3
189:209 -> 53.7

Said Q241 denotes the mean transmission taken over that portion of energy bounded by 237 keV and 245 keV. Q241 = 51.7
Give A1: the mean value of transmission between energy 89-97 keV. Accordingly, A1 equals 64.2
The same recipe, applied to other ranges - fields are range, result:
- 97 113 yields 58.6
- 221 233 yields 46.1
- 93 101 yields 67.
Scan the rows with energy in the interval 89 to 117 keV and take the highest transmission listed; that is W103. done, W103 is 69.07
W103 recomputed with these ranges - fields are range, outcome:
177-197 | 81.65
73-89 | 65.34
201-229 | 51.75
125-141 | 69.7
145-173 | 79.24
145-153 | 72.73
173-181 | 82.11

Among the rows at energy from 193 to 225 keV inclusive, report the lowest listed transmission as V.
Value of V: 41.93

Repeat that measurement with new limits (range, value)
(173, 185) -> 73.5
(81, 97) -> 62.73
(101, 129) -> 50.1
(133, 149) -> 67.64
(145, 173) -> 67.3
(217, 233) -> 45.17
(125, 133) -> 69.28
